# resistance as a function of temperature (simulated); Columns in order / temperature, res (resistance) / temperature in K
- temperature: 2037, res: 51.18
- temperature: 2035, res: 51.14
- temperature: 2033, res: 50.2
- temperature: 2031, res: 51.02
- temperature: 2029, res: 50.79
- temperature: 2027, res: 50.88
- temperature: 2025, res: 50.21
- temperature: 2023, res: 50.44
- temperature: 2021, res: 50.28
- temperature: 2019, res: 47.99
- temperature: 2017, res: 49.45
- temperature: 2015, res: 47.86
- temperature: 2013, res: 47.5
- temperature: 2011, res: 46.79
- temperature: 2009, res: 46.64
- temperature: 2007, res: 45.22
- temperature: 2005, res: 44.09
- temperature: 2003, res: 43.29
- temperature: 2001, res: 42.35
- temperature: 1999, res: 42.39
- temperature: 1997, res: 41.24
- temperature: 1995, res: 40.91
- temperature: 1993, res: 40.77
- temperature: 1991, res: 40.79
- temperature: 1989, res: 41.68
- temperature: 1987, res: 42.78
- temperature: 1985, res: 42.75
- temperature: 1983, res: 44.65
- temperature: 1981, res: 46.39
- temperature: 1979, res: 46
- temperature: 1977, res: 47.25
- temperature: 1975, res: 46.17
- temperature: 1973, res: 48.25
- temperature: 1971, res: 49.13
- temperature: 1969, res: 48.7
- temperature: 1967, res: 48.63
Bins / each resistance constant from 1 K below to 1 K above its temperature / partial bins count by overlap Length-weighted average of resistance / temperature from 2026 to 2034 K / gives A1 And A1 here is 50.7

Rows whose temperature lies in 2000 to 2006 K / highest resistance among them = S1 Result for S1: 44.09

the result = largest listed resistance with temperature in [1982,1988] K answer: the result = 44.65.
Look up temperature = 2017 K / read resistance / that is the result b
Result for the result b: 49.45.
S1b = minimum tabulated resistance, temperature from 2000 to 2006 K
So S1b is 42.35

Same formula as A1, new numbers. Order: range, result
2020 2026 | 50.3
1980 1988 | 44.1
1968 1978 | 47.9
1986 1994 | 41.5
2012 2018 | 48.3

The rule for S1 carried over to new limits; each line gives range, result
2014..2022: 50.28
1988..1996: 41.68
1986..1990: 42.78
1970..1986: 49.13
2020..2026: 50.44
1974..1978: 47.25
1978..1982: 46.39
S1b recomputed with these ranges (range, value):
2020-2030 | 50.21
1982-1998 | 40.77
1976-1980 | 46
